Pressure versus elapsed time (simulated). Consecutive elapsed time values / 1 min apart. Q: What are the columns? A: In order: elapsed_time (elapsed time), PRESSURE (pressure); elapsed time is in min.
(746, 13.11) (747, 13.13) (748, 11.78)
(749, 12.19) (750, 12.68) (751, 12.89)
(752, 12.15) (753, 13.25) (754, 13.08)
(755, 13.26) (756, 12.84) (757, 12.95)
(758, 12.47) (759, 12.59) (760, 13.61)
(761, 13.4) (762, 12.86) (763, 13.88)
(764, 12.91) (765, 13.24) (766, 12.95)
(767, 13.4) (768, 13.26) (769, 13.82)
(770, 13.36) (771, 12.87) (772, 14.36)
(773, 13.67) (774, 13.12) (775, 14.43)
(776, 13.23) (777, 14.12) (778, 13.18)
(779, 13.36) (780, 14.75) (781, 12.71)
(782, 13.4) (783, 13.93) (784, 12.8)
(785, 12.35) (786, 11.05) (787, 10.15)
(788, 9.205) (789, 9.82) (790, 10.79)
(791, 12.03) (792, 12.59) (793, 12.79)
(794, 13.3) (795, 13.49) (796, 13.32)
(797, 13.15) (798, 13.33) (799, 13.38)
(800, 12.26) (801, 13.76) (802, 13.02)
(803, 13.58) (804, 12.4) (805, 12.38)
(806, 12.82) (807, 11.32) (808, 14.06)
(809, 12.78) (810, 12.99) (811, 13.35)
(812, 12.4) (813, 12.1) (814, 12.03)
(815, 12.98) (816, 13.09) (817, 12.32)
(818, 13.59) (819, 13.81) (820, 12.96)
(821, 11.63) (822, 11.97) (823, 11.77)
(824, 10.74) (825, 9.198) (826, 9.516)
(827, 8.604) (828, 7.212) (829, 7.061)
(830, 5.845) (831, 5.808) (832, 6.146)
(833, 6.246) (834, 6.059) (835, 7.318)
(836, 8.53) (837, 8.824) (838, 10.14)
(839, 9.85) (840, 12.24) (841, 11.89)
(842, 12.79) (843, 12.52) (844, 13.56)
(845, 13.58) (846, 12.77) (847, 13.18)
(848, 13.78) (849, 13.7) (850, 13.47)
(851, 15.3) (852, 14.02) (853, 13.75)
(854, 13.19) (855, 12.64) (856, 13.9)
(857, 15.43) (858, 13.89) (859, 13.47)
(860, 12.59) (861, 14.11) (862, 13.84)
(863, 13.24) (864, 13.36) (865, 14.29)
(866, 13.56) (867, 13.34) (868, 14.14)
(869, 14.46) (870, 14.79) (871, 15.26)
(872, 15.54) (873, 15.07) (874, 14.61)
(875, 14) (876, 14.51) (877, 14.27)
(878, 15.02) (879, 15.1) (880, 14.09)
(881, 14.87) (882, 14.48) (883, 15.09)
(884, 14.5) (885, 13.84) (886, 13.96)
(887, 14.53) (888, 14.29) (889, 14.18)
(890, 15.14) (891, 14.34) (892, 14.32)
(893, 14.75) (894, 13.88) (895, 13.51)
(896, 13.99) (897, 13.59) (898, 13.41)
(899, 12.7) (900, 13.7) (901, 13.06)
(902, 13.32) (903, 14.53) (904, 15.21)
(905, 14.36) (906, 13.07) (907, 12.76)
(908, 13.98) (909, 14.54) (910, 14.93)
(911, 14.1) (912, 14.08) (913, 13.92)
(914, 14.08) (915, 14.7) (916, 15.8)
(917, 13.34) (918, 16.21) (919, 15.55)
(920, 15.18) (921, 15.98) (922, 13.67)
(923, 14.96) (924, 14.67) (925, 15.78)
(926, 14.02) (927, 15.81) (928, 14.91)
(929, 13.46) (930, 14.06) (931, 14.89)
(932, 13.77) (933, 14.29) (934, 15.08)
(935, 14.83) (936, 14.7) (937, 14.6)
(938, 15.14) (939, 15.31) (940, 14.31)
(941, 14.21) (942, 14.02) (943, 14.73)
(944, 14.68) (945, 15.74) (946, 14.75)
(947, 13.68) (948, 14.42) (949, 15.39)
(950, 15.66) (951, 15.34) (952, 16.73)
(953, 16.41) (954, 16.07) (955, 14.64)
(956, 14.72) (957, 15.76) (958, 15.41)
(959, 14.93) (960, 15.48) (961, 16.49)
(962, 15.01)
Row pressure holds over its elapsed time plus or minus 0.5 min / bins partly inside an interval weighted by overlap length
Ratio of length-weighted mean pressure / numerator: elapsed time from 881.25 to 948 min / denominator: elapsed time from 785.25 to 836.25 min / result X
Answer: 1.3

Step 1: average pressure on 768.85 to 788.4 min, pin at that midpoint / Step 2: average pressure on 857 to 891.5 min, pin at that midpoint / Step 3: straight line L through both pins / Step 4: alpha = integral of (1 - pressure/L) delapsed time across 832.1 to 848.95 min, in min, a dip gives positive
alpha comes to 3.7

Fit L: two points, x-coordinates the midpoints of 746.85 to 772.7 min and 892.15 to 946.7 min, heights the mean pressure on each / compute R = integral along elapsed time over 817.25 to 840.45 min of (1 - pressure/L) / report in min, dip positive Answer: 7.2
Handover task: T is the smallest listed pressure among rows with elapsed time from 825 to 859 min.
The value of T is 5.808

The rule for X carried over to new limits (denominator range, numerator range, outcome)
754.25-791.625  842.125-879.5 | 1.09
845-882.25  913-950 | 1.05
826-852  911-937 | 1.42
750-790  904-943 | 1.13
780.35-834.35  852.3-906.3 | 1.22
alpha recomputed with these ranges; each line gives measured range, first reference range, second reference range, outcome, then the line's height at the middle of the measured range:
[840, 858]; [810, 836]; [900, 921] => -3.23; 11.4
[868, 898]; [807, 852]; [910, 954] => -3.20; 13.1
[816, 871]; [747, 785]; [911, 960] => 8.52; 14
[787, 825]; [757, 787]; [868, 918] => 3.02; 13.5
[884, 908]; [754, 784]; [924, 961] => 0.96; 14.5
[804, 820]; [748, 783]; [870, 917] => 0.96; 13.6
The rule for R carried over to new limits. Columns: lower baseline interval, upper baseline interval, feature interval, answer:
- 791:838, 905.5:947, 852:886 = -3.4 min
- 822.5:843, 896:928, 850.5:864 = -4.1 min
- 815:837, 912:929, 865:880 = -2.9 min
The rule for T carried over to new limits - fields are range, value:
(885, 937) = 12.7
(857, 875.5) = 12.59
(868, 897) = 13.51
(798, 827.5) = 8.604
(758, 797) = 9.205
